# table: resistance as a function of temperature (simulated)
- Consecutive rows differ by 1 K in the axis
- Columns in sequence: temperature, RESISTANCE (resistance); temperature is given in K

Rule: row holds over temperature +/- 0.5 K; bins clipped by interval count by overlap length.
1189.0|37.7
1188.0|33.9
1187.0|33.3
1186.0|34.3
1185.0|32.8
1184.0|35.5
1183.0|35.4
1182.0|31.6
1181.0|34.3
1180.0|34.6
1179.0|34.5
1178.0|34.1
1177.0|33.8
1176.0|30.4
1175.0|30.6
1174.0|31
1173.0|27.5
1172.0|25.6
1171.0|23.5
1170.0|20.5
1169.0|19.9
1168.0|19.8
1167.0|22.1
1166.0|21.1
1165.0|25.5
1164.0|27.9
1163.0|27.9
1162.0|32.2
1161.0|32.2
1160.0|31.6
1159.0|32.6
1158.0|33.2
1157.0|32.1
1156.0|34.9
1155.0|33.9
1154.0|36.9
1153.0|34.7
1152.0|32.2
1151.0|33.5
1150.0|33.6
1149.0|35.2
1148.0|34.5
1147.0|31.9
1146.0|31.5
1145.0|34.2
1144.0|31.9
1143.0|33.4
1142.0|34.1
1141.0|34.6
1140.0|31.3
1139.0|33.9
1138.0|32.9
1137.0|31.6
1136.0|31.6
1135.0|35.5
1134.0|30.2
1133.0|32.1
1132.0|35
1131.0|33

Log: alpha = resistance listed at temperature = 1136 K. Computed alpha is 31.6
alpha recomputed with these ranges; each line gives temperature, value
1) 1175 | 30.6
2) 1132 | 35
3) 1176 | 30.4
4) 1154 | 36.9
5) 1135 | 35.5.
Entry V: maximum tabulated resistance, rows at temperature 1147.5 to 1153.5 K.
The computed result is 35.2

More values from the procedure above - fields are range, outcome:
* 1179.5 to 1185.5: 35.5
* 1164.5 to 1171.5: 25.5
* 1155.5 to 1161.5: 34.9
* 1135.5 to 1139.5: 33.9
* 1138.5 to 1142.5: 34.6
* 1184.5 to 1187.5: 34.3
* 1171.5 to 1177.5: 33.8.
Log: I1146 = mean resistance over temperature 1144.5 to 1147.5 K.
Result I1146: 32.5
